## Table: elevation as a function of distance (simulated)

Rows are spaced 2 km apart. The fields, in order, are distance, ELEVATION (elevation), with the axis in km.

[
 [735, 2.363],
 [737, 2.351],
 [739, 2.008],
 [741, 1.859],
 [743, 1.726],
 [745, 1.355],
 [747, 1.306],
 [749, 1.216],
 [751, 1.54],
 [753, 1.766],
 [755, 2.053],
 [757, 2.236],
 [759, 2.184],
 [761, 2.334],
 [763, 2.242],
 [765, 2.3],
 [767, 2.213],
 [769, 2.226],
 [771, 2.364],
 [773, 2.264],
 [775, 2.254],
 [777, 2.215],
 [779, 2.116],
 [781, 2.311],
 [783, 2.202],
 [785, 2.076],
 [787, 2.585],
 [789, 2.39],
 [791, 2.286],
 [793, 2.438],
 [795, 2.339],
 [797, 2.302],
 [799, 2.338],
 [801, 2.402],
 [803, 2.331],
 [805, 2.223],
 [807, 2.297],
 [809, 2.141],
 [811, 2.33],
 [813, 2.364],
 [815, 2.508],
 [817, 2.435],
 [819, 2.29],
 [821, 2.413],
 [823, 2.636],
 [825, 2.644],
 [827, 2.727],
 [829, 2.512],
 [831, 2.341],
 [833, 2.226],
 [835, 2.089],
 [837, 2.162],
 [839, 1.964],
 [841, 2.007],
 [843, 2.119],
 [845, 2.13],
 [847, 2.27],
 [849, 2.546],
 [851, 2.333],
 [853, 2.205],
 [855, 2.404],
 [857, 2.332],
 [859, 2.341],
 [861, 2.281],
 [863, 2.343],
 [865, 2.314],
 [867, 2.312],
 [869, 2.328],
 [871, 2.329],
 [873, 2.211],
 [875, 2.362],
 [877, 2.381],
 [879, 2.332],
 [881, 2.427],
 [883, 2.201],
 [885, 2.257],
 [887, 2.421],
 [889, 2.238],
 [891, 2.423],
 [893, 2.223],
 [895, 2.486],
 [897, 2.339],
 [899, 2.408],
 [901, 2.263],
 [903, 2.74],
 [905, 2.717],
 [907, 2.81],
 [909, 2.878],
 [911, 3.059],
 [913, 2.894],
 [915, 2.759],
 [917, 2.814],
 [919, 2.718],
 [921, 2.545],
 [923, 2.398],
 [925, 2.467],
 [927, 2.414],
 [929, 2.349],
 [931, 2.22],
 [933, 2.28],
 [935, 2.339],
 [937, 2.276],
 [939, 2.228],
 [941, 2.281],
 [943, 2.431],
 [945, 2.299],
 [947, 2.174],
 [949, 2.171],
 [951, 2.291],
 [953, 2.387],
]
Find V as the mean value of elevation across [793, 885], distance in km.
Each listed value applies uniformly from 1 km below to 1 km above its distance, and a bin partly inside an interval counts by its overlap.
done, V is 2.32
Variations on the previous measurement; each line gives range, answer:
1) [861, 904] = 2.35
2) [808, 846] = 2.32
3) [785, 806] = 2.35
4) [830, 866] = 2.24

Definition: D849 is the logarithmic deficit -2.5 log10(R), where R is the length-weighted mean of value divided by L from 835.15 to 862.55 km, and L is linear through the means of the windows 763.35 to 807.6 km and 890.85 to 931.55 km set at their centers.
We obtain 0.093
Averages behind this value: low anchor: 2.29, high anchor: 2.57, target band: 2.24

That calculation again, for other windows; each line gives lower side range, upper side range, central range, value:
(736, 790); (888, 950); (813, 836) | -0.10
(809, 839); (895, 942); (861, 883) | 0.06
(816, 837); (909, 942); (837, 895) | 0.08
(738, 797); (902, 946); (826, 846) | 0.03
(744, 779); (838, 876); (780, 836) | -0.11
